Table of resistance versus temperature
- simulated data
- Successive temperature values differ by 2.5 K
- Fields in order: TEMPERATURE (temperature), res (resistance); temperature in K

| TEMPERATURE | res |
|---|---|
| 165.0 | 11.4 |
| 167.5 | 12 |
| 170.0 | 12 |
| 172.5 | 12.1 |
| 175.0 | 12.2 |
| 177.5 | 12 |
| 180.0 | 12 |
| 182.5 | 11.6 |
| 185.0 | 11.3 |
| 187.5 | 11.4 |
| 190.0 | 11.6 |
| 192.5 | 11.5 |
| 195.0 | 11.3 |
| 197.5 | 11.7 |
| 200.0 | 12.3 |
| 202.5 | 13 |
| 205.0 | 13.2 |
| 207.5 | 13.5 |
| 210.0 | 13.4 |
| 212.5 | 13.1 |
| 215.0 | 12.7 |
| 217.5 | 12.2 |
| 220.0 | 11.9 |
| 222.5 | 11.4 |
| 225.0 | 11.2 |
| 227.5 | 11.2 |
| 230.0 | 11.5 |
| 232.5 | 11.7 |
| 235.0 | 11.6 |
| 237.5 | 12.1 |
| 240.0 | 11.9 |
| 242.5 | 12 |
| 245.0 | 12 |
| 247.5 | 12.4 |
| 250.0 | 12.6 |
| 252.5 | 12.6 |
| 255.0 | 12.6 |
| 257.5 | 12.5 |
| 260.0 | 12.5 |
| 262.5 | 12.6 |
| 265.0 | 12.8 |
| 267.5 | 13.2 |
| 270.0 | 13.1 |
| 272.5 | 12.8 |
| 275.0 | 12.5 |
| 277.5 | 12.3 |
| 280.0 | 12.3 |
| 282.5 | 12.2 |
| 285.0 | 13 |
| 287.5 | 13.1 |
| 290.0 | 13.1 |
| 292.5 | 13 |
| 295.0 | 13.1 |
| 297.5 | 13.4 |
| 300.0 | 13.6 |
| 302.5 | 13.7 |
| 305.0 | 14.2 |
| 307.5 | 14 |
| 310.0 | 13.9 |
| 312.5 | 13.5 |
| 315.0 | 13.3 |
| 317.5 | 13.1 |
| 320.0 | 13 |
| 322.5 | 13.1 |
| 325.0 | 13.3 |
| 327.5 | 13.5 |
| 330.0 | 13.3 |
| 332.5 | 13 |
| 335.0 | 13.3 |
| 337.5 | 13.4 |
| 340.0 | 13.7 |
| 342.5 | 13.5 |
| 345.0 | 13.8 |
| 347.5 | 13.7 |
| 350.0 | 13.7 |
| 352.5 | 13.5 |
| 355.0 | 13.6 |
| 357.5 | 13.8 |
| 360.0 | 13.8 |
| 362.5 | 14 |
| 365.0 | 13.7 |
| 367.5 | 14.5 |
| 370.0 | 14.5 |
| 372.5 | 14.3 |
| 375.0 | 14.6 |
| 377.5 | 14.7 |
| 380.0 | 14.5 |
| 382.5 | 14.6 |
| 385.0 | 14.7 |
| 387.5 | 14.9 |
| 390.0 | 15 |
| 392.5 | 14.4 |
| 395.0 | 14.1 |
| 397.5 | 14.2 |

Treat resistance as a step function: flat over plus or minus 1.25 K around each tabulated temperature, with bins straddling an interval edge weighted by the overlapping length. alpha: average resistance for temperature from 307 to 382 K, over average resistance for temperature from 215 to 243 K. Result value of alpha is 1.17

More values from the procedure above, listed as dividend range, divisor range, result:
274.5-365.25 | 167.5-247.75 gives 1.11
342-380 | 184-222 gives 1.14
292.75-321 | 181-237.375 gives 1.12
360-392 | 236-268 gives 1.16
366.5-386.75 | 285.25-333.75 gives 1.09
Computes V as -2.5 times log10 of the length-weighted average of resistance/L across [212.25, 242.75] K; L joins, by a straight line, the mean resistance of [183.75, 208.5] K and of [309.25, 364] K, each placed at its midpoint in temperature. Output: 0.05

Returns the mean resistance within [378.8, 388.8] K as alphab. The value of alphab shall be 14.7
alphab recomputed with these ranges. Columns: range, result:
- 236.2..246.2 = 12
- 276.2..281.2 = 12.3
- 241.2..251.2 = 12.2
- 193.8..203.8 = 12.1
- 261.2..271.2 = 12.9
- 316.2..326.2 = 13.1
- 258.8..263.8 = 12.6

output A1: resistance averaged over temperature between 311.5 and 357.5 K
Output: 13.4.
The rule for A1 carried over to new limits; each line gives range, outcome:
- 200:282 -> 12.4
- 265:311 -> 13.1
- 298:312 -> 13.8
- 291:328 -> 13.4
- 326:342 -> 13.4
